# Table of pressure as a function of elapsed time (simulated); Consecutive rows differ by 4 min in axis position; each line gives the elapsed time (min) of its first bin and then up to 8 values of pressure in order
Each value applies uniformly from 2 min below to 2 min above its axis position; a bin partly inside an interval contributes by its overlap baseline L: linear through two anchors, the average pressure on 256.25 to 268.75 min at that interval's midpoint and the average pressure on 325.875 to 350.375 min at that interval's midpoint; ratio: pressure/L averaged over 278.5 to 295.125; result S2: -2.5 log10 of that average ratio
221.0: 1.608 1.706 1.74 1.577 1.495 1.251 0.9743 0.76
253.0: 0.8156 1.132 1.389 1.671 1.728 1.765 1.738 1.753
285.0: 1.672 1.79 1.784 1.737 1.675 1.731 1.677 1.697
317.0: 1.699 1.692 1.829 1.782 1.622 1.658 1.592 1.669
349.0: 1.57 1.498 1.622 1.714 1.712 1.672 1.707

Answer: -0.145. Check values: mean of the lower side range 1.47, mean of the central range 1.75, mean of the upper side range 1.66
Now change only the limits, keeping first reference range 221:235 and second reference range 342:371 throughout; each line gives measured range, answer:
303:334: -0.05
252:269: 0.24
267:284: -0.06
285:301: -0.06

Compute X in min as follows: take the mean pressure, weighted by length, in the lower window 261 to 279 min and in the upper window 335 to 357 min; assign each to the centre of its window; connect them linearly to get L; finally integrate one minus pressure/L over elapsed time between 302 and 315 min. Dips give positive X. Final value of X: -0.44 min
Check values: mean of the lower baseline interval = 1.69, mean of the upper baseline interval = 1.6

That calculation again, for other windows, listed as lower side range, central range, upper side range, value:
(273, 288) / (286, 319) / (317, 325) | 0.14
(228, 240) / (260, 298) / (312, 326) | -1.41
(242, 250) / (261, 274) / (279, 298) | -3.14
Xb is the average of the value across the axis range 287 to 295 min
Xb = 1.79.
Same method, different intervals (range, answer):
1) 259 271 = 1.6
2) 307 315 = 1.69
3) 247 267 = 1.15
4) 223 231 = 1.72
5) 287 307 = 1.74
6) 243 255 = 0.85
